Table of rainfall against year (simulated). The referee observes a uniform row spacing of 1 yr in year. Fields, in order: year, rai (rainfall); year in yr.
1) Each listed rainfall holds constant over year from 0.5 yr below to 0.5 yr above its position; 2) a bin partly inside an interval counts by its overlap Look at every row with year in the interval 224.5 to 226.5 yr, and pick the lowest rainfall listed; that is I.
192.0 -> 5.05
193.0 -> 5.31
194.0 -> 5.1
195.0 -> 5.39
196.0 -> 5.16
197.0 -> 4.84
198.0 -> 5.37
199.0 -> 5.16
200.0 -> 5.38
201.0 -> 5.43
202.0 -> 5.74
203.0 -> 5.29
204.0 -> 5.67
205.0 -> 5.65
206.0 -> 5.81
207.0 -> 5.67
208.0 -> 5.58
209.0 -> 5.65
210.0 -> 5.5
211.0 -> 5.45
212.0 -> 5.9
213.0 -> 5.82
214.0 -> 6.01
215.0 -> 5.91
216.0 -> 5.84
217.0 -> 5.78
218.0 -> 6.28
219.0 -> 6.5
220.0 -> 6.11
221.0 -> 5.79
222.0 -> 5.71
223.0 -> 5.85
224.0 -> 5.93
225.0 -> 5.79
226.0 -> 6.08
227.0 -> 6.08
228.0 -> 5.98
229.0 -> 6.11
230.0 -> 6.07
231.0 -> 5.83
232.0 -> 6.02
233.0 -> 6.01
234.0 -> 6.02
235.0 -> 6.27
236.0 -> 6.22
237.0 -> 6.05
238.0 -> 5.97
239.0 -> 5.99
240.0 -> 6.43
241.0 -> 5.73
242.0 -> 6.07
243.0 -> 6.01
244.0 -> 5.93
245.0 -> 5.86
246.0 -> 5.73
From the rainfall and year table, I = 5.79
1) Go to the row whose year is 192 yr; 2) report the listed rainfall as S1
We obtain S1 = 5.05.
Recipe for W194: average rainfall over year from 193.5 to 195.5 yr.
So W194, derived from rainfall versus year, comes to 5.24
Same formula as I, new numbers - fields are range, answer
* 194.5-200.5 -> 4.84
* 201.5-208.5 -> 5.29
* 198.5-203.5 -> 5.16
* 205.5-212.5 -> 5.45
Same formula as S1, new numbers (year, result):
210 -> 5.5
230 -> 6.07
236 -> 6.22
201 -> 5.43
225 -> 5.79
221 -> 5.79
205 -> 5.65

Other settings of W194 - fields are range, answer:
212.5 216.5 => 5.9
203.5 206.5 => 5.71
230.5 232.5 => 5.92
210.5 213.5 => 5.72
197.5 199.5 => 5.27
